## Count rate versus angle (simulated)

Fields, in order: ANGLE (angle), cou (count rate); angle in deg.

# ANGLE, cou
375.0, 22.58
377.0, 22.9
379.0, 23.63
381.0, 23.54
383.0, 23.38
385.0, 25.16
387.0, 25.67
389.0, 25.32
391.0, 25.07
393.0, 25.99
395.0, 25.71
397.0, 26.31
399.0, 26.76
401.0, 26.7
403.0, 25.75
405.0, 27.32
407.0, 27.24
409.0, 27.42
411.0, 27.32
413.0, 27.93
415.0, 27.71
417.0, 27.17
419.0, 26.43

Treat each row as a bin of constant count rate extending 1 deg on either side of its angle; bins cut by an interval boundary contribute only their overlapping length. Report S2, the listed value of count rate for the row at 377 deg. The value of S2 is 22.9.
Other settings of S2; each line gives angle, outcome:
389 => 25.32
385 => 25.16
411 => 27.32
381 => 23.54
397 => 26.31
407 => 27.24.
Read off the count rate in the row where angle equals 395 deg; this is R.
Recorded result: 25.71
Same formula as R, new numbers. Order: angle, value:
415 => 27.71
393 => 25.99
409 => 27.42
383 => 23.38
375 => 22.58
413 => 27.93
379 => 23.63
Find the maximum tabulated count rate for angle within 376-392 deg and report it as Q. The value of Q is 25.67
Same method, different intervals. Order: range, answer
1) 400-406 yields 27.32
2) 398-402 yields 26.76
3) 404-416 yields 27.93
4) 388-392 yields 25.32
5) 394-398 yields 26.31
